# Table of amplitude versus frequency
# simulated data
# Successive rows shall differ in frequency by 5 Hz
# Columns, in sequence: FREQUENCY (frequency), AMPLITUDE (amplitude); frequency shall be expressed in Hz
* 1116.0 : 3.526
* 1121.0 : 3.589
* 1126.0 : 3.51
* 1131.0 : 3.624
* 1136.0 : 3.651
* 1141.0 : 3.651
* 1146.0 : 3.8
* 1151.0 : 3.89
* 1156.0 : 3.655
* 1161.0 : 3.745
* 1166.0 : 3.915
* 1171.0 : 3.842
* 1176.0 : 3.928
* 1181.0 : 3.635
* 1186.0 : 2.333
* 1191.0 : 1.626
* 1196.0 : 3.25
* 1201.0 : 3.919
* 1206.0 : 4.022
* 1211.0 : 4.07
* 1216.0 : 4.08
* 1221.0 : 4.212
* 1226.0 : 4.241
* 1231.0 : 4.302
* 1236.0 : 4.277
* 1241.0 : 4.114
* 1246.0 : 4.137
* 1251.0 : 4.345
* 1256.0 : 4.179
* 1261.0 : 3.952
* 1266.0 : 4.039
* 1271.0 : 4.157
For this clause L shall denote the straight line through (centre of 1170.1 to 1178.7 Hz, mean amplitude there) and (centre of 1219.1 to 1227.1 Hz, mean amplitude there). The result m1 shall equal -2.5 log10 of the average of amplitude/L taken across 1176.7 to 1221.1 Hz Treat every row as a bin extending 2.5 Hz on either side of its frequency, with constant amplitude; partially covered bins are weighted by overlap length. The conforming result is 0.18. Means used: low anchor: 3.89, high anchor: 4.23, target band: 3.44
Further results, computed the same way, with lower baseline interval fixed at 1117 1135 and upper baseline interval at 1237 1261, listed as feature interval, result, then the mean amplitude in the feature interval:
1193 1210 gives 0.07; 3.7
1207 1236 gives -0.04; 4.18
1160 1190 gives 0.10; 3.46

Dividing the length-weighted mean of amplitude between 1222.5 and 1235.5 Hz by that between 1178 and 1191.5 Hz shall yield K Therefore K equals 1.6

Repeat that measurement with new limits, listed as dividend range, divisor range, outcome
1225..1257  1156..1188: 1.18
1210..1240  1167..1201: 1.31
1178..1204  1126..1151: 0.81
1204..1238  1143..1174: 1.10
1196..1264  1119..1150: 1.13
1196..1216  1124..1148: 1.07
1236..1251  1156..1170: 1.10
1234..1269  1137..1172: 1.10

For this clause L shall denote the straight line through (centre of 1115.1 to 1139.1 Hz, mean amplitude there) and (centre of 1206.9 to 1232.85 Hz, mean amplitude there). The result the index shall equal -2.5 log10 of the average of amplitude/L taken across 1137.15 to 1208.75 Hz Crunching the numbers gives 0.10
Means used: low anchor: 3.59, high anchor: 4.17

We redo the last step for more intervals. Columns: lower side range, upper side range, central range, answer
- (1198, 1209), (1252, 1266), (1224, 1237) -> -0.068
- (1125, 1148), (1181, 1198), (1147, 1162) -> -0.151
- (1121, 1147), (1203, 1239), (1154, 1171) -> 0.007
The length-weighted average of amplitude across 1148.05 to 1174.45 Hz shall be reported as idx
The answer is 3.81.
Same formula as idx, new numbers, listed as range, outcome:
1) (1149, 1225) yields 3.62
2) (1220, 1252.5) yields 4.23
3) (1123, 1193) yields 3.5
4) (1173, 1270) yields 3.83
